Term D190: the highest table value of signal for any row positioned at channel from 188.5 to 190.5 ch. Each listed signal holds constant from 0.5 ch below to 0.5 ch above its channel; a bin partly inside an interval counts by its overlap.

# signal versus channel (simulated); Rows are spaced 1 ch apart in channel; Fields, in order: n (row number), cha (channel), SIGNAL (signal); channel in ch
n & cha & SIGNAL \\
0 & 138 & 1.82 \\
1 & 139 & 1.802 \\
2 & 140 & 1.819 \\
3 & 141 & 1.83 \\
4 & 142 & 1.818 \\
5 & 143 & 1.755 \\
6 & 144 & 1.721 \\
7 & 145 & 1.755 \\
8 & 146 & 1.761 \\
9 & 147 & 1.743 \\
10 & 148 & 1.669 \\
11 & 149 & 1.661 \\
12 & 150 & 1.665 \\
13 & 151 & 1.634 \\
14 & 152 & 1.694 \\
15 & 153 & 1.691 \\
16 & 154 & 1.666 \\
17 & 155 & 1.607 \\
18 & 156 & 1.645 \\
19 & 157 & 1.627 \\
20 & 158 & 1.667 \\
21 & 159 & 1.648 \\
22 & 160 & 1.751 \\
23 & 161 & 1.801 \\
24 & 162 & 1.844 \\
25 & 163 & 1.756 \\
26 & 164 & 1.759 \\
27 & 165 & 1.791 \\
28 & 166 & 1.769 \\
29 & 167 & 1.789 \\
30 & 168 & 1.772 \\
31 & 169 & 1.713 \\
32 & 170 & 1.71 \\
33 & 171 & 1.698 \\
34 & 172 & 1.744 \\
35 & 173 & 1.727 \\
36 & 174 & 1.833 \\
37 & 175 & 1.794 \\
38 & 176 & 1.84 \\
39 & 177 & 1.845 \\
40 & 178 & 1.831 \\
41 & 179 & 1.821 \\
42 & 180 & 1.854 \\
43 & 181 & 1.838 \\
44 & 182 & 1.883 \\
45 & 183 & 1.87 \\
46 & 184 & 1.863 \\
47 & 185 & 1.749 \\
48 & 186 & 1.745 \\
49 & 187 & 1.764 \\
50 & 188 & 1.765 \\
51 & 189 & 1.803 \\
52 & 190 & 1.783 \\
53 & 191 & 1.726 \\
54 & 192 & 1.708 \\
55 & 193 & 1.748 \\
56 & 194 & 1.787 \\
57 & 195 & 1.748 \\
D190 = 1.803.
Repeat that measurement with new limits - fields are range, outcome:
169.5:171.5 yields 1.71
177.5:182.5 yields 1.883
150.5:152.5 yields 1.694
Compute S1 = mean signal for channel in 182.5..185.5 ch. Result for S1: 1.83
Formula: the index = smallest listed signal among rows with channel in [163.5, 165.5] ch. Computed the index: 1.759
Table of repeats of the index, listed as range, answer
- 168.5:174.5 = 1.698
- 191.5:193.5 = 1.708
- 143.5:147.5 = 1.721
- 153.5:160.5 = 1.607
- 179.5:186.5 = 1.745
